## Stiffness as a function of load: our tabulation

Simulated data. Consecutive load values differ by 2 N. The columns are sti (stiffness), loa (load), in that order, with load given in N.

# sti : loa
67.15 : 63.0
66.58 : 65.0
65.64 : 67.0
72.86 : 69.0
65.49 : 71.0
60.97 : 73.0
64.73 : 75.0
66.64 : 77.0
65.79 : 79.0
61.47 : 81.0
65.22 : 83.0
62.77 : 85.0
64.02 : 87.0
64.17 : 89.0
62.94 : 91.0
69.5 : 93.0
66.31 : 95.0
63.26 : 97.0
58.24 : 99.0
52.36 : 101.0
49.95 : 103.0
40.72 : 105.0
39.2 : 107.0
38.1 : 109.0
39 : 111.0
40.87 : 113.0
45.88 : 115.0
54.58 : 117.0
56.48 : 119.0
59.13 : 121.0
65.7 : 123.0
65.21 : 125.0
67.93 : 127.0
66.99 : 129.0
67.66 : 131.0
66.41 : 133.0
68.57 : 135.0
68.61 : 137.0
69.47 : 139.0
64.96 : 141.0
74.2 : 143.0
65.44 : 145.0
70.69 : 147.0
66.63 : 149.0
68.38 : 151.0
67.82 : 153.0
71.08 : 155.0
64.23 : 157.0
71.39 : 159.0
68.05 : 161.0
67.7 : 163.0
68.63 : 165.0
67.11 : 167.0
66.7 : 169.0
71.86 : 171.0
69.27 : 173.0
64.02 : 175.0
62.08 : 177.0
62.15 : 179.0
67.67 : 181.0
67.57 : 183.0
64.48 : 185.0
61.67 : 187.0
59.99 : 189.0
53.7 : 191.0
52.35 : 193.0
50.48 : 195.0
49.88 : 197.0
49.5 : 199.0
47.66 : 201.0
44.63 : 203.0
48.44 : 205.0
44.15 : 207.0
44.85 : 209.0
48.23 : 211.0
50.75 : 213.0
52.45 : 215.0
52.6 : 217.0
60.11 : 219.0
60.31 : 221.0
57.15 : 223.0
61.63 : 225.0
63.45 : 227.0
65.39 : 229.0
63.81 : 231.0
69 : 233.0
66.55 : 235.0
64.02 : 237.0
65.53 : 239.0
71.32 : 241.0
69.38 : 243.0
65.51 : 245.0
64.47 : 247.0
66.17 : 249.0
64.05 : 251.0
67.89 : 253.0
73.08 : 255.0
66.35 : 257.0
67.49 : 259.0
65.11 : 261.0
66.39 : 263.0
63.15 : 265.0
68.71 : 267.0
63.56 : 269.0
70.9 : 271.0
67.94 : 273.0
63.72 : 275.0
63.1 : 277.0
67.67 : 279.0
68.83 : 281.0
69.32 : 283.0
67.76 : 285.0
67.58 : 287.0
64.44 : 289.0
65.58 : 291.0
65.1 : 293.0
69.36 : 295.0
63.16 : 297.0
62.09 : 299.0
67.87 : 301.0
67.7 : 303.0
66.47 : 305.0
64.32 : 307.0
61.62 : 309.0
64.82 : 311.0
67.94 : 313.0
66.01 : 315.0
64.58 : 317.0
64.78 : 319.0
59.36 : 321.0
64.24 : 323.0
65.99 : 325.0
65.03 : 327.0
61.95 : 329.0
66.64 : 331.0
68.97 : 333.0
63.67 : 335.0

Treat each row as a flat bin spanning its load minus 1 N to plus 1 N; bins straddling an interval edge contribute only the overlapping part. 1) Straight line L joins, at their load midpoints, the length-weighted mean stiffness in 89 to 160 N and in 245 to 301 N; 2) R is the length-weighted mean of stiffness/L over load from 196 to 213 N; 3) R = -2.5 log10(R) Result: 0.32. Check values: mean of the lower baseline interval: 60.8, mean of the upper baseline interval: 66.4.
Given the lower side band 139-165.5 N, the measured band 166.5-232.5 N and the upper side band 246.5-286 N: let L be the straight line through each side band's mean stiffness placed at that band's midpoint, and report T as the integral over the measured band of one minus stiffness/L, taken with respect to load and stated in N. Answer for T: 9.74 N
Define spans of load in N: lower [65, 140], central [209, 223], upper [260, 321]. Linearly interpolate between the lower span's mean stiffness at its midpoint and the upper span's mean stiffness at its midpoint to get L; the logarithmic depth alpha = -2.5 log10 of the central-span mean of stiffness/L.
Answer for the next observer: 0.185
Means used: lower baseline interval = 60.2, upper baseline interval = 65.9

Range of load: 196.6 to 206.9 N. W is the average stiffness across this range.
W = 47.6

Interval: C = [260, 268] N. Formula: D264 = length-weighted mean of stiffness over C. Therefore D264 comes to 65.8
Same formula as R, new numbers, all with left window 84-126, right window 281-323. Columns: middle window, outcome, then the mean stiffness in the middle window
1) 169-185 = -0.13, 66.3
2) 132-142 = -0.19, 67.6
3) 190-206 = 0.21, 49.6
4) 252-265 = -0.07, 67.4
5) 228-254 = -0.07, 66.4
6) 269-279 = -0.04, 66.3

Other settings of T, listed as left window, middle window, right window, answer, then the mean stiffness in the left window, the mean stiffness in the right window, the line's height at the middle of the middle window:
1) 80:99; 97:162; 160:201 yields 2.7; 64.1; 61.9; 63.1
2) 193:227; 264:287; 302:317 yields -2.3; 51.8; 65.5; 60.8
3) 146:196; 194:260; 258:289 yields 6.7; 65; 66.7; 65.9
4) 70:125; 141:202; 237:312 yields -2.8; 57.3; 66.4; 61.1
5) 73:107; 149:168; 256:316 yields -1.7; 60.5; 66.1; 62.5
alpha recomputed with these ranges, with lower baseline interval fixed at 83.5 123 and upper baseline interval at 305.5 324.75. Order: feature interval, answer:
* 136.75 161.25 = -0.21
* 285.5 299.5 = -0.04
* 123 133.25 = -0.20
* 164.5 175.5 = -0.18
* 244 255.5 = -0.09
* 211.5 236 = 0.00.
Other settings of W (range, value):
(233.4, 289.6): 66.8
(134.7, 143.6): 69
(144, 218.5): 60.1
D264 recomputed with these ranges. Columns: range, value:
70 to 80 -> 64.7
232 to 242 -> 67.3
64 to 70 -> 68.4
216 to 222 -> 57.7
